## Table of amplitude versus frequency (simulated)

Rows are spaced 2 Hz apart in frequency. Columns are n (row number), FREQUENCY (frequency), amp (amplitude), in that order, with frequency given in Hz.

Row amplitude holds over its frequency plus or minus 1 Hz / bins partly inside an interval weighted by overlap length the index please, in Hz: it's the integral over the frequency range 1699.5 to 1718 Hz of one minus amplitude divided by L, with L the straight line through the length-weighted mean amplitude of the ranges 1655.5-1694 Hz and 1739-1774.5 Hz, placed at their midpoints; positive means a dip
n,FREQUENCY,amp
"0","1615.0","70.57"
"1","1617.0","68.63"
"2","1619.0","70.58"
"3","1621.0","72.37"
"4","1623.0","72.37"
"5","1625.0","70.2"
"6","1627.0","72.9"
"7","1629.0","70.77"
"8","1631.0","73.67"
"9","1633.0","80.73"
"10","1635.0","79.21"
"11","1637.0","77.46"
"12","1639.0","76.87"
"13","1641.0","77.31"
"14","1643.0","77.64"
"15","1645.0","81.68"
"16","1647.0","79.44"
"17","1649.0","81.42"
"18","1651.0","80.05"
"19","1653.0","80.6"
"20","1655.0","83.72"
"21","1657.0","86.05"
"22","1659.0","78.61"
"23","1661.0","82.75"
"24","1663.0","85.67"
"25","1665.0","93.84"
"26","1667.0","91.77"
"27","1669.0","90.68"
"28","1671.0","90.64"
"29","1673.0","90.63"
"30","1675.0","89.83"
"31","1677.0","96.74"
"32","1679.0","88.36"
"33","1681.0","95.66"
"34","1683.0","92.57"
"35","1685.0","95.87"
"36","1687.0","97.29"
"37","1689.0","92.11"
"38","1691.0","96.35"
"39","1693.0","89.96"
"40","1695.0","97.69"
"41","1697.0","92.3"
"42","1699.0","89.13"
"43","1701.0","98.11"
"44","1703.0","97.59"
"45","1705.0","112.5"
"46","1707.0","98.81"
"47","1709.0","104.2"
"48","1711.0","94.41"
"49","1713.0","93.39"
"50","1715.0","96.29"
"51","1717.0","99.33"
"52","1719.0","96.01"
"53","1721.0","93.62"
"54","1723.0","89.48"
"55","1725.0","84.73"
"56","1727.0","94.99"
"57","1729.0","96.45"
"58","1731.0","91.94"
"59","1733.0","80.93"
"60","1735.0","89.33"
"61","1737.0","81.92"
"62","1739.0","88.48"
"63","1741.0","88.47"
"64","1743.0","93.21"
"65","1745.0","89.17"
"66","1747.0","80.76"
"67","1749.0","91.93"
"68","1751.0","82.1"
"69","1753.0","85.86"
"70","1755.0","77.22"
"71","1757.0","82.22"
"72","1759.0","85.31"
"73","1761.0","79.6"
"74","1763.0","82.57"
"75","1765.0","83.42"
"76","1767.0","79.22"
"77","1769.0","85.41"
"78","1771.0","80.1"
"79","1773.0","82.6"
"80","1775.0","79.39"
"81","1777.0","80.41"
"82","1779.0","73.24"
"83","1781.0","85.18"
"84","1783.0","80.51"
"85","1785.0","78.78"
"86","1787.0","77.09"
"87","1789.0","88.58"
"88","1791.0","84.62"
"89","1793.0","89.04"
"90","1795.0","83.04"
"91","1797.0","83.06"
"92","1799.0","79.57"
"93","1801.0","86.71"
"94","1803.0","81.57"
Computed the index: -2.34 Hz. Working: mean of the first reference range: 90.7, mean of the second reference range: 84.1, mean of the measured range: 99.1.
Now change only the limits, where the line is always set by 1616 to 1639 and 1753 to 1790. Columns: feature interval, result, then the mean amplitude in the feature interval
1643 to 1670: -3.2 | 84.1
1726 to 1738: -1.5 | 89.3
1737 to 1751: -1.4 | 87.7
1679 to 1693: -3.2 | 94.1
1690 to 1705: -3.5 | 95.7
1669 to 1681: -2.4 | 91.6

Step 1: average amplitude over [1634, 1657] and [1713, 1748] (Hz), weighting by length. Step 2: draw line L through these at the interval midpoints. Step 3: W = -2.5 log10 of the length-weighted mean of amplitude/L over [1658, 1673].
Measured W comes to -0.071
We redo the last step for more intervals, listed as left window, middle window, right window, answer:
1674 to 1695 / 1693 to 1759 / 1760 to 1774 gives -0.05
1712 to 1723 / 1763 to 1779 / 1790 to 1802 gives 0.09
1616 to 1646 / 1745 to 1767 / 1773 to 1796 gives -0.04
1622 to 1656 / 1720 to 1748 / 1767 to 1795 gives -0.11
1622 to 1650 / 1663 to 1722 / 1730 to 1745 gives -0.15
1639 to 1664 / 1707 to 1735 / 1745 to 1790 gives -0.15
